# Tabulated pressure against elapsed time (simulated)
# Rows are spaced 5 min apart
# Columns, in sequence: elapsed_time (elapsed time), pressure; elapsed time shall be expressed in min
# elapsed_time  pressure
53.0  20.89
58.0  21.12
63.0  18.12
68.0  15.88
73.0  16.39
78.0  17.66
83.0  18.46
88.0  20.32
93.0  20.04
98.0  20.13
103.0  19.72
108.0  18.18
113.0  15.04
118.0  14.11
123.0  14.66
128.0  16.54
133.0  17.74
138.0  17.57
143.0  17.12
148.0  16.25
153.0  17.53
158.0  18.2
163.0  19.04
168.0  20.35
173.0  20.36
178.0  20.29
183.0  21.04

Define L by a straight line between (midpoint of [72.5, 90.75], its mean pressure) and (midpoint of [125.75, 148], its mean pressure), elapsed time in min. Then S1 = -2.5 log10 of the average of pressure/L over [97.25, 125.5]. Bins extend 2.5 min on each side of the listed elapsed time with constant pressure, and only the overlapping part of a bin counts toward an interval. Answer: 0.06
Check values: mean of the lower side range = 18.4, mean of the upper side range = 17.1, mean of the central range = 16.8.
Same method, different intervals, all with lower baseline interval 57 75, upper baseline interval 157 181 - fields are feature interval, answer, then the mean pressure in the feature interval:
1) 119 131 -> 0.213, 15.5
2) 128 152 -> 0.122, 17.1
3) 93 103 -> -0.096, 20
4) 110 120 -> 0.253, 14.8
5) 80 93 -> -0.079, 19.4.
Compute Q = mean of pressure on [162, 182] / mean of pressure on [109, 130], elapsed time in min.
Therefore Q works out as 1.32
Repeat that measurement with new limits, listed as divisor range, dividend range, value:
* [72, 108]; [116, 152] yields 0.86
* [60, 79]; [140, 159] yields 1.01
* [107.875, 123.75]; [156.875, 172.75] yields 1.28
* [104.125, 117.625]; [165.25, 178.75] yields 1.23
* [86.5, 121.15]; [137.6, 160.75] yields 0.96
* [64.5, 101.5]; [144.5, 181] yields 1.02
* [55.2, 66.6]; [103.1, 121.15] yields 0.84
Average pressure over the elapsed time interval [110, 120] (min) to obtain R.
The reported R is 14.8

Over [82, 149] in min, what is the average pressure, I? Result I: 17.6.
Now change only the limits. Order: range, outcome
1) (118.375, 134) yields 15.9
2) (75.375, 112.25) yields 19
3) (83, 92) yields 19.8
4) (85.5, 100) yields 20.2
